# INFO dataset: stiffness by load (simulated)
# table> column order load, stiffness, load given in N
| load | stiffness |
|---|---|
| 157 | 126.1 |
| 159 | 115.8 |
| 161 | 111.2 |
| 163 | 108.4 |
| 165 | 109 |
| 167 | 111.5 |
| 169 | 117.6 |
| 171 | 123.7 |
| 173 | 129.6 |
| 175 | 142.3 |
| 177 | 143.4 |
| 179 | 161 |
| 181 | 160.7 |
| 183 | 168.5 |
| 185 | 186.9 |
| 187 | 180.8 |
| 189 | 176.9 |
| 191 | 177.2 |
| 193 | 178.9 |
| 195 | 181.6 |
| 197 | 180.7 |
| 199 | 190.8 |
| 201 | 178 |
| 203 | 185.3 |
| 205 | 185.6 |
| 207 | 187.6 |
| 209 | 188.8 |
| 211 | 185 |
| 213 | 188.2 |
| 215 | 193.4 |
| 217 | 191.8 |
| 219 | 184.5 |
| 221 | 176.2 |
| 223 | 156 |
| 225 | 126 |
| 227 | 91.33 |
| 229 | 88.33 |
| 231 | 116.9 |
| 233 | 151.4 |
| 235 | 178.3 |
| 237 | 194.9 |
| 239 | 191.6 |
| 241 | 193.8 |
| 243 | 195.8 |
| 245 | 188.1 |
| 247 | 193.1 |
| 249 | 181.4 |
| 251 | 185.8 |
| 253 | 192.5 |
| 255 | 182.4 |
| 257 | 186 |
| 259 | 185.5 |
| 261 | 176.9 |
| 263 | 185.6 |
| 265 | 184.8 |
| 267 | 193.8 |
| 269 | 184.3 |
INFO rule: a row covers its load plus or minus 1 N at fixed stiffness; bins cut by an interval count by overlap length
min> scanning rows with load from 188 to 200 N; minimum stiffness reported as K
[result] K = 176.9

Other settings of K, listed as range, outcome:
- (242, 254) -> 181.4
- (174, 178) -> 142.3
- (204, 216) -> 185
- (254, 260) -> 182.4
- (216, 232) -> 88.33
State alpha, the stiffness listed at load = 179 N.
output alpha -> 161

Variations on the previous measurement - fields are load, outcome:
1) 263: 185.6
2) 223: 156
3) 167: 111.5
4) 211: 185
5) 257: 186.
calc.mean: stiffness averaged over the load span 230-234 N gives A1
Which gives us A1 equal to 134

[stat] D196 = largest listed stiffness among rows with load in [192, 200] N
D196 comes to 190.8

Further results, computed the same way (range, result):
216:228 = 191.8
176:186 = 186.9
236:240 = 194.9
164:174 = 129.6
